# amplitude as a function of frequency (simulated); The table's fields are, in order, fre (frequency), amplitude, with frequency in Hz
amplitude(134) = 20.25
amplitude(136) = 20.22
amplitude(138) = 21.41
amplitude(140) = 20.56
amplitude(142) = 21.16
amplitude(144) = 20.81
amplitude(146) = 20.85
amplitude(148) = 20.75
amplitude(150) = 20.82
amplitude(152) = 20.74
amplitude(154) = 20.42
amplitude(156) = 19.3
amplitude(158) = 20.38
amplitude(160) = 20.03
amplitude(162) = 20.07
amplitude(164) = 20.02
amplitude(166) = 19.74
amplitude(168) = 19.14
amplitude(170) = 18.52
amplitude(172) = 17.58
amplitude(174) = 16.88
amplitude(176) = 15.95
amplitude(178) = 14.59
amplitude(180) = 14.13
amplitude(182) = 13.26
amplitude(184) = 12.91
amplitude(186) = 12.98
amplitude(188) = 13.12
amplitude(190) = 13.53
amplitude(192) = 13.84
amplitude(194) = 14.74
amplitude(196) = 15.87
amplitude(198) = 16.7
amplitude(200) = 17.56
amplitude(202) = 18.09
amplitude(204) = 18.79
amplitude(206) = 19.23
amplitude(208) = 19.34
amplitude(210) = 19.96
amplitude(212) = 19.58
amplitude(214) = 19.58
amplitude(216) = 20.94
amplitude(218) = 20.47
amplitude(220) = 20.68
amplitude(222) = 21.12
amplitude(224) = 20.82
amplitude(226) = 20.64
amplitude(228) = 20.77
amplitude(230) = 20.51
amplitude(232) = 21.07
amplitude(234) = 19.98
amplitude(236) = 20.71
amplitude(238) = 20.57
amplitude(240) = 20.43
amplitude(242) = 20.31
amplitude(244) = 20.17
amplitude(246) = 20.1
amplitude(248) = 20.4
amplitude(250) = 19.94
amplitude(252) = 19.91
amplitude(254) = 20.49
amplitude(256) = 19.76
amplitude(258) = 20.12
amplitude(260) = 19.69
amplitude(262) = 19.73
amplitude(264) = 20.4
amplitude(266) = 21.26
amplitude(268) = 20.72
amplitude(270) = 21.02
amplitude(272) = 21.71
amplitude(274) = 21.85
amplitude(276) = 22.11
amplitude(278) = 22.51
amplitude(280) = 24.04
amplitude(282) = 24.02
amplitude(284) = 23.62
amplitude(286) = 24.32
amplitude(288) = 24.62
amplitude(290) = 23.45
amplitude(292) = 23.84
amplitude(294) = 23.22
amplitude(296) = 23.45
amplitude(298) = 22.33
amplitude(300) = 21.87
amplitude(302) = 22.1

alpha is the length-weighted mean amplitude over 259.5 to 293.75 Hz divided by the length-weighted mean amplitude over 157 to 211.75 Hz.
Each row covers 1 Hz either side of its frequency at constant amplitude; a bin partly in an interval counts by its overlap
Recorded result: 1.32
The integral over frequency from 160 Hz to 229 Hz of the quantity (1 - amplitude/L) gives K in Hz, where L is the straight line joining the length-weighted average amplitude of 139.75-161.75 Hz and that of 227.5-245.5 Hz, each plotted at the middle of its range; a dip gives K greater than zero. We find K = 9.4 Hz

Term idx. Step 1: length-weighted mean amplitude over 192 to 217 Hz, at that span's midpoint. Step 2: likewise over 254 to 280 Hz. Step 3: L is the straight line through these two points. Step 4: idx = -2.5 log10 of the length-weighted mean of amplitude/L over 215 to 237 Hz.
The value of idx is -0.08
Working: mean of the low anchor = 18.2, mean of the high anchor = 21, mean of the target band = 20.7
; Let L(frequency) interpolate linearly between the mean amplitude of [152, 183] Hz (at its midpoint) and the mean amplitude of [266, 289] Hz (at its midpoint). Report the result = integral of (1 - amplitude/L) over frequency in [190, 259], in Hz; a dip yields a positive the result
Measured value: 3.7 Hz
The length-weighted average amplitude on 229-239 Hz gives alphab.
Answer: 20.6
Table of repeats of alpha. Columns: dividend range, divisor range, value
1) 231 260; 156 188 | 1.19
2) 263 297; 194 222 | 1.20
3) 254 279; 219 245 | 1.01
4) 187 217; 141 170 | 0.86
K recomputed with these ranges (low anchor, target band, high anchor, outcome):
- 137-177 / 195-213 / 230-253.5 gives 1.55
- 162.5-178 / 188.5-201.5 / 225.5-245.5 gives 2.48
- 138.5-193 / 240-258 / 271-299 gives 1.21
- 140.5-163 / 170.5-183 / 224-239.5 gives 3.05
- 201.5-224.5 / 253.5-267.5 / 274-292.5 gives 1.33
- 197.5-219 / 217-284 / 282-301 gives 1.35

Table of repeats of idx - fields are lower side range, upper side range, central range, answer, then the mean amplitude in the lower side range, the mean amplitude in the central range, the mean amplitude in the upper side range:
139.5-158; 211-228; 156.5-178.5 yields 0.11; 20.6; 18.6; 20.5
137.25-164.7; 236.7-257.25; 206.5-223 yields 0.01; 20.5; 20.2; 20.2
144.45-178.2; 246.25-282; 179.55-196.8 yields 0.39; 19.3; 13.8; 21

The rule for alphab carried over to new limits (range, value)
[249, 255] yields 20.1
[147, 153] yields 20.8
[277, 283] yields 23.5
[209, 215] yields 19.7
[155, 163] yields 19.9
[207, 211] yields 19.6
